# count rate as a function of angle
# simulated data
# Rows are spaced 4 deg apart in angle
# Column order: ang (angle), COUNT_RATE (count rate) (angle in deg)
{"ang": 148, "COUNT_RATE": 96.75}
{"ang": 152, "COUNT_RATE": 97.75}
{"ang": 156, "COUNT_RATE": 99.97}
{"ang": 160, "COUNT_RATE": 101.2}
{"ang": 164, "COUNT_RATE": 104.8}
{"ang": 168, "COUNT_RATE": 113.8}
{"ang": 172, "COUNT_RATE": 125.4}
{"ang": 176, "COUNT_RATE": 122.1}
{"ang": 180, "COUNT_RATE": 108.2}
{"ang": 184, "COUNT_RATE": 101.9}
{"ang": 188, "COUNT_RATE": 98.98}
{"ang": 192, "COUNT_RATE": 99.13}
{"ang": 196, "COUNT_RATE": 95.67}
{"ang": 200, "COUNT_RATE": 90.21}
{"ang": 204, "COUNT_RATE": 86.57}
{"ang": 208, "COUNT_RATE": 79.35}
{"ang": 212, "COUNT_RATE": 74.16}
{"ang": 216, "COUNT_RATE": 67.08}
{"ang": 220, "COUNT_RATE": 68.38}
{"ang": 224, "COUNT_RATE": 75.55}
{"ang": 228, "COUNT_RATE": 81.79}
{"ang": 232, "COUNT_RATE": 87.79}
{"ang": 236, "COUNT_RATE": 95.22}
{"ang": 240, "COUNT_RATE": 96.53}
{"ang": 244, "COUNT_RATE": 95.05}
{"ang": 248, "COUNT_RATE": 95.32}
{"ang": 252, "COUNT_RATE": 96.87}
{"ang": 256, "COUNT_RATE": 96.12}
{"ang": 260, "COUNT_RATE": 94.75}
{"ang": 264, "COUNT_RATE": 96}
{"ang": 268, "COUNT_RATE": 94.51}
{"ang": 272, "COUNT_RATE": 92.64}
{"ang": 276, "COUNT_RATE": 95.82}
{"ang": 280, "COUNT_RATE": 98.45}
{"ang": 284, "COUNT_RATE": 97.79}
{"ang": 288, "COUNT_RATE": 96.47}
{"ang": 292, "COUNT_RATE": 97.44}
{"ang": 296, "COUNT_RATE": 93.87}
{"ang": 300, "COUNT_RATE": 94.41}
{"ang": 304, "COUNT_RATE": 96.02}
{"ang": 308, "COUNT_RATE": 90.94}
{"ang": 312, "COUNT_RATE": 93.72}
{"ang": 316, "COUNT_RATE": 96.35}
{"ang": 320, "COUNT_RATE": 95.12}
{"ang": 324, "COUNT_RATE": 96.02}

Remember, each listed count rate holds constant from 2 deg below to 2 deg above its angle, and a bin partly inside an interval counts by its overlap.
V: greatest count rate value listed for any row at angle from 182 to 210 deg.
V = 101.9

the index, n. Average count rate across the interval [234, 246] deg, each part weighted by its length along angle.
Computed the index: 95.6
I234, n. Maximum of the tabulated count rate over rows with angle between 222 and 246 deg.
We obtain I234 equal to 96.53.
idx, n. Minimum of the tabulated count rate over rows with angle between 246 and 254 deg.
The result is 95.32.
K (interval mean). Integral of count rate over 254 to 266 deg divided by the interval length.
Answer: 95.6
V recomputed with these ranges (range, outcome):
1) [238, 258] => 96.87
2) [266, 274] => 94.51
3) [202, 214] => 86.57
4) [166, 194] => 125.4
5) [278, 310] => 98.45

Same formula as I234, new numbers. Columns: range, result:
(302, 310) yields 96.02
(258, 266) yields 96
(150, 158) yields 99.97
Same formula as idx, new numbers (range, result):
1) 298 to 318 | 90.94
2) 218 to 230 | 68.38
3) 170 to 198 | 95.67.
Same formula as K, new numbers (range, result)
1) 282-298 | 96.4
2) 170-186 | 114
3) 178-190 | 103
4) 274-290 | 97.1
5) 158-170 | 107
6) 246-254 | 96.1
